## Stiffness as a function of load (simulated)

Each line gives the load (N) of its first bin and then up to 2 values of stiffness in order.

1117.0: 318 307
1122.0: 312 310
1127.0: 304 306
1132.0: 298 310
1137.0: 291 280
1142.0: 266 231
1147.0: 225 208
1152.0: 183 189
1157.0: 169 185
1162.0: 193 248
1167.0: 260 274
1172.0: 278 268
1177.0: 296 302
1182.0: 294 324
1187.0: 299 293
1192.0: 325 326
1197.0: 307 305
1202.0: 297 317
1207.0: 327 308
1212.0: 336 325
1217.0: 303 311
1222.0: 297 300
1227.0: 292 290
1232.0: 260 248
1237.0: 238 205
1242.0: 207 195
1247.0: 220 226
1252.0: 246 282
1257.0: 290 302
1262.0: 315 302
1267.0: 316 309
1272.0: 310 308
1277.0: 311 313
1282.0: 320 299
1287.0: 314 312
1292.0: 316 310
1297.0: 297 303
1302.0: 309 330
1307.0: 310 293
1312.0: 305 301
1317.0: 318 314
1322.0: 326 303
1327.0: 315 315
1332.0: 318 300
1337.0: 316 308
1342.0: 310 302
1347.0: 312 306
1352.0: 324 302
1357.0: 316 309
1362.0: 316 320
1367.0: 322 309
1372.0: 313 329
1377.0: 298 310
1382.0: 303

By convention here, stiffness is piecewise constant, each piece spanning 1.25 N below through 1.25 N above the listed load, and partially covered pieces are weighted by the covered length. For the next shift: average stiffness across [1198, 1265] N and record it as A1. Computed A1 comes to 279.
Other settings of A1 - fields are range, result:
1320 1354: 312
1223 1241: 262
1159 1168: 223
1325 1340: 312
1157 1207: 282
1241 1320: 294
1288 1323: 310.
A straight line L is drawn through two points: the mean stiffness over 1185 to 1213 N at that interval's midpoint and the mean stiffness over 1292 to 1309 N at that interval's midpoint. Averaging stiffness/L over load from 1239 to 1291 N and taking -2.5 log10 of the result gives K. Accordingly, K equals 0.10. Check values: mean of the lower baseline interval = 313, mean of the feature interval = 282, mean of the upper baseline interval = 310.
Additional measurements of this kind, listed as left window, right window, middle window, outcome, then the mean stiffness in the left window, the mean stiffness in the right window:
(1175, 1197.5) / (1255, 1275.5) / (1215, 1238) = 0.08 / 306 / 306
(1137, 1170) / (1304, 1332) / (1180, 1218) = -0.25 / 225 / 312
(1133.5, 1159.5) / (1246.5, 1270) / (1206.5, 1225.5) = -0.19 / 232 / 282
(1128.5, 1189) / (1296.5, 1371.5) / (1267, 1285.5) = -0.06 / 258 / 311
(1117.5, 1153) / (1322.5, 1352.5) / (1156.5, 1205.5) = 0.02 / 275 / 311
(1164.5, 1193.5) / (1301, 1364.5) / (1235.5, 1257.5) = 0.28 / 290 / 311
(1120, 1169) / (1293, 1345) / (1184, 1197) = -0.17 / 252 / 310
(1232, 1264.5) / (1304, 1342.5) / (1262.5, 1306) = -0.12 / 250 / 311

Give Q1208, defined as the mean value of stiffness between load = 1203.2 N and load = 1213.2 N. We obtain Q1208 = 322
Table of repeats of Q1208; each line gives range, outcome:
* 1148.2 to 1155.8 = 193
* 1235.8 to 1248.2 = 213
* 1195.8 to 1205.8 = 307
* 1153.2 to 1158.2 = 179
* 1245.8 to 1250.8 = 223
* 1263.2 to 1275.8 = 309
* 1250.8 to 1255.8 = 264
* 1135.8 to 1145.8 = 267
